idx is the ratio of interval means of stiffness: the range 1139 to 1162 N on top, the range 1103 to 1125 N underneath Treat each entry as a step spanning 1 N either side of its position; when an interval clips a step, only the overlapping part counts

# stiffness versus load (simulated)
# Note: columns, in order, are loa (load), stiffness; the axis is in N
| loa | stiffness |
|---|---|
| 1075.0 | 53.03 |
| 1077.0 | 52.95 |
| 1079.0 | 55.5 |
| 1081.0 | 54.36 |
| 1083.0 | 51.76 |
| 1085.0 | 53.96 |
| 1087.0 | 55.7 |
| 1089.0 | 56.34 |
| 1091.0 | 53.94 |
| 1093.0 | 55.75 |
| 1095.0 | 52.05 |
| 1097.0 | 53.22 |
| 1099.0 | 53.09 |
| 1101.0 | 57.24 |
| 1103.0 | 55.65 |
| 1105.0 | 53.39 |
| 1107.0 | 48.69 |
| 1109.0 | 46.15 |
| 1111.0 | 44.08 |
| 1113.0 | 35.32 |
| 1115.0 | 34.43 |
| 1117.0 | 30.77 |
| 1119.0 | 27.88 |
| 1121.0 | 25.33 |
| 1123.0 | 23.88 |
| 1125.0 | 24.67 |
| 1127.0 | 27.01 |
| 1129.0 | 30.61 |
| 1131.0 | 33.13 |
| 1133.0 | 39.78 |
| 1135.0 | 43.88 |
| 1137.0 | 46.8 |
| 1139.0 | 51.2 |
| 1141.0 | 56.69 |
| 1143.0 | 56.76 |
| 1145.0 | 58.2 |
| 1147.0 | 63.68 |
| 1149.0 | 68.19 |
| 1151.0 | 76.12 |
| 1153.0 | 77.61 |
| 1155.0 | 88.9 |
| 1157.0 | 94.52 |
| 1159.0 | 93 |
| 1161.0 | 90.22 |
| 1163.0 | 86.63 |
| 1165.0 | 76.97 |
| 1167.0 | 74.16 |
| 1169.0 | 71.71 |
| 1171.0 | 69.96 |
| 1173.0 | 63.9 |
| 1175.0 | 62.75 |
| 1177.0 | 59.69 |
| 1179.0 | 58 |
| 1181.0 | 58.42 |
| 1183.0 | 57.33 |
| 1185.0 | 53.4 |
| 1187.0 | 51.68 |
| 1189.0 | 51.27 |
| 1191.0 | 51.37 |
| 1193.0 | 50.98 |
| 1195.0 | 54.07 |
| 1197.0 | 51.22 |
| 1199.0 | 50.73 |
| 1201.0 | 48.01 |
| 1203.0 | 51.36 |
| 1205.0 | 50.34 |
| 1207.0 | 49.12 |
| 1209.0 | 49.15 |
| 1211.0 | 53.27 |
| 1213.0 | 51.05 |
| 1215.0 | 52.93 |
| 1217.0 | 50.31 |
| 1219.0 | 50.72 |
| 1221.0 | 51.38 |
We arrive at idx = 1.98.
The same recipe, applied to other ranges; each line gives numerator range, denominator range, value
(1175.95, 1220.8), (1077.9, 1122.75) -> 1.10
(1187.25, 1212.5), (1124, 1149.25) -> 1.12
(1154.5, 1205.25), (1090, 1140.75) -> 1.52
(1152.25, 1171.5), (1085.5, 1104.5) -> 1.51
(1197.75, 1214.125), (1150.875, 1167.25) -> 0.59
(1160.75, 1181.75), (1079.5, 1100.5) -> 1.29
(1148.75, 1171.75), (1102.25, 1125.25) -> 2.15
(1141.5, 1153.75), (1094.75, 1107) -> 1.23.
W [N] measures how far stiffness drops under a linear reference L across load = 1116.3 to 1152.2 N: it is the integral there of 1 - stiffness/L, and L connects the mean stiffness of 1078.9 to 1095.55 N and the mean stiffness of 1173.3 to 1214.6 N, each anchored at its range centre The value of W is 6.66 N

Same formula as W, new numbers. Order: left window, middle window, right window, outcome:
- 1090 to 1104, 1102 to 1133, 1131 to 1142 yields 8.81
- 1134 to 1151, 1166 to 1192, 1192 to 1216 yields -3.31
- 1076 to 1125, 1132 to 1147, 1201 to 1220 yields -1.00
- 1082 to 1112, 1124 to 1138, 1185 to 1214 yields 4.57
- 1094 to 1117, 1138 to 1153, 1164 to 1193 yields -2.03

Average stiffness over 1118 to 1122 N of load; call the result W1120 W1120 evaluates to 26.6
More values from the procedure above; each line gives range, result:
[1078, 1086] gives 53.9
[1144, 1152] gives 66.5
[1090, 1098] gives 53.7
